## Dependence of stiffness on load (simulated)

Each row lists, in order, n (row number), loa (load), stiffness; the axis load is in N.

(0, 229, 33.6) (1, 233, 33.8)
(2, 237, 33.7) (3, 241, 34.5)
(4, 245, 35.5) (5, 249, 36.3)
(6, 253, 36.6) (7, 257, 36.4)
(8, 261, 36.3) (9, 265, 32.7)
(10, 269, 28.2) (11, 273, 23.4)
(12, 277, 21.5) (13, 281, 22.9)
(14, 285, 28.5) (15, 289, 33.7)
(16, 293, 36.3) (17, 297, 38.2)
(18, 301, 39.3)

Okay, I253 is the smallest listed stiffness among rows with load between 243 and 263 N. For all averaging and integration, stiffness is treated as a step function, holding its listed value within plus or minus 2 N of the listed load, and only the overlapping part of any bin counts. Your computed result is 35.5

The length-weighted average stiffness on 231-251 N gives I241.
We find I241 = 34.8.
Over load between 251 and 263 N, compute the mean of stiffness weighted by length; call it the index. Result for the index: 36.4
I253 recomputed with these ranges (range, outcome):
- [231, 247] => 33.7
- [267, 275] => 23.4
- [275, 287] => 21.5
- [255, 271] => 28.2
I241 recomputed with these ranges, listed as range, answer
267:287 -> 24.9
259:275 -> 30.1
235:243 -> 34.1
